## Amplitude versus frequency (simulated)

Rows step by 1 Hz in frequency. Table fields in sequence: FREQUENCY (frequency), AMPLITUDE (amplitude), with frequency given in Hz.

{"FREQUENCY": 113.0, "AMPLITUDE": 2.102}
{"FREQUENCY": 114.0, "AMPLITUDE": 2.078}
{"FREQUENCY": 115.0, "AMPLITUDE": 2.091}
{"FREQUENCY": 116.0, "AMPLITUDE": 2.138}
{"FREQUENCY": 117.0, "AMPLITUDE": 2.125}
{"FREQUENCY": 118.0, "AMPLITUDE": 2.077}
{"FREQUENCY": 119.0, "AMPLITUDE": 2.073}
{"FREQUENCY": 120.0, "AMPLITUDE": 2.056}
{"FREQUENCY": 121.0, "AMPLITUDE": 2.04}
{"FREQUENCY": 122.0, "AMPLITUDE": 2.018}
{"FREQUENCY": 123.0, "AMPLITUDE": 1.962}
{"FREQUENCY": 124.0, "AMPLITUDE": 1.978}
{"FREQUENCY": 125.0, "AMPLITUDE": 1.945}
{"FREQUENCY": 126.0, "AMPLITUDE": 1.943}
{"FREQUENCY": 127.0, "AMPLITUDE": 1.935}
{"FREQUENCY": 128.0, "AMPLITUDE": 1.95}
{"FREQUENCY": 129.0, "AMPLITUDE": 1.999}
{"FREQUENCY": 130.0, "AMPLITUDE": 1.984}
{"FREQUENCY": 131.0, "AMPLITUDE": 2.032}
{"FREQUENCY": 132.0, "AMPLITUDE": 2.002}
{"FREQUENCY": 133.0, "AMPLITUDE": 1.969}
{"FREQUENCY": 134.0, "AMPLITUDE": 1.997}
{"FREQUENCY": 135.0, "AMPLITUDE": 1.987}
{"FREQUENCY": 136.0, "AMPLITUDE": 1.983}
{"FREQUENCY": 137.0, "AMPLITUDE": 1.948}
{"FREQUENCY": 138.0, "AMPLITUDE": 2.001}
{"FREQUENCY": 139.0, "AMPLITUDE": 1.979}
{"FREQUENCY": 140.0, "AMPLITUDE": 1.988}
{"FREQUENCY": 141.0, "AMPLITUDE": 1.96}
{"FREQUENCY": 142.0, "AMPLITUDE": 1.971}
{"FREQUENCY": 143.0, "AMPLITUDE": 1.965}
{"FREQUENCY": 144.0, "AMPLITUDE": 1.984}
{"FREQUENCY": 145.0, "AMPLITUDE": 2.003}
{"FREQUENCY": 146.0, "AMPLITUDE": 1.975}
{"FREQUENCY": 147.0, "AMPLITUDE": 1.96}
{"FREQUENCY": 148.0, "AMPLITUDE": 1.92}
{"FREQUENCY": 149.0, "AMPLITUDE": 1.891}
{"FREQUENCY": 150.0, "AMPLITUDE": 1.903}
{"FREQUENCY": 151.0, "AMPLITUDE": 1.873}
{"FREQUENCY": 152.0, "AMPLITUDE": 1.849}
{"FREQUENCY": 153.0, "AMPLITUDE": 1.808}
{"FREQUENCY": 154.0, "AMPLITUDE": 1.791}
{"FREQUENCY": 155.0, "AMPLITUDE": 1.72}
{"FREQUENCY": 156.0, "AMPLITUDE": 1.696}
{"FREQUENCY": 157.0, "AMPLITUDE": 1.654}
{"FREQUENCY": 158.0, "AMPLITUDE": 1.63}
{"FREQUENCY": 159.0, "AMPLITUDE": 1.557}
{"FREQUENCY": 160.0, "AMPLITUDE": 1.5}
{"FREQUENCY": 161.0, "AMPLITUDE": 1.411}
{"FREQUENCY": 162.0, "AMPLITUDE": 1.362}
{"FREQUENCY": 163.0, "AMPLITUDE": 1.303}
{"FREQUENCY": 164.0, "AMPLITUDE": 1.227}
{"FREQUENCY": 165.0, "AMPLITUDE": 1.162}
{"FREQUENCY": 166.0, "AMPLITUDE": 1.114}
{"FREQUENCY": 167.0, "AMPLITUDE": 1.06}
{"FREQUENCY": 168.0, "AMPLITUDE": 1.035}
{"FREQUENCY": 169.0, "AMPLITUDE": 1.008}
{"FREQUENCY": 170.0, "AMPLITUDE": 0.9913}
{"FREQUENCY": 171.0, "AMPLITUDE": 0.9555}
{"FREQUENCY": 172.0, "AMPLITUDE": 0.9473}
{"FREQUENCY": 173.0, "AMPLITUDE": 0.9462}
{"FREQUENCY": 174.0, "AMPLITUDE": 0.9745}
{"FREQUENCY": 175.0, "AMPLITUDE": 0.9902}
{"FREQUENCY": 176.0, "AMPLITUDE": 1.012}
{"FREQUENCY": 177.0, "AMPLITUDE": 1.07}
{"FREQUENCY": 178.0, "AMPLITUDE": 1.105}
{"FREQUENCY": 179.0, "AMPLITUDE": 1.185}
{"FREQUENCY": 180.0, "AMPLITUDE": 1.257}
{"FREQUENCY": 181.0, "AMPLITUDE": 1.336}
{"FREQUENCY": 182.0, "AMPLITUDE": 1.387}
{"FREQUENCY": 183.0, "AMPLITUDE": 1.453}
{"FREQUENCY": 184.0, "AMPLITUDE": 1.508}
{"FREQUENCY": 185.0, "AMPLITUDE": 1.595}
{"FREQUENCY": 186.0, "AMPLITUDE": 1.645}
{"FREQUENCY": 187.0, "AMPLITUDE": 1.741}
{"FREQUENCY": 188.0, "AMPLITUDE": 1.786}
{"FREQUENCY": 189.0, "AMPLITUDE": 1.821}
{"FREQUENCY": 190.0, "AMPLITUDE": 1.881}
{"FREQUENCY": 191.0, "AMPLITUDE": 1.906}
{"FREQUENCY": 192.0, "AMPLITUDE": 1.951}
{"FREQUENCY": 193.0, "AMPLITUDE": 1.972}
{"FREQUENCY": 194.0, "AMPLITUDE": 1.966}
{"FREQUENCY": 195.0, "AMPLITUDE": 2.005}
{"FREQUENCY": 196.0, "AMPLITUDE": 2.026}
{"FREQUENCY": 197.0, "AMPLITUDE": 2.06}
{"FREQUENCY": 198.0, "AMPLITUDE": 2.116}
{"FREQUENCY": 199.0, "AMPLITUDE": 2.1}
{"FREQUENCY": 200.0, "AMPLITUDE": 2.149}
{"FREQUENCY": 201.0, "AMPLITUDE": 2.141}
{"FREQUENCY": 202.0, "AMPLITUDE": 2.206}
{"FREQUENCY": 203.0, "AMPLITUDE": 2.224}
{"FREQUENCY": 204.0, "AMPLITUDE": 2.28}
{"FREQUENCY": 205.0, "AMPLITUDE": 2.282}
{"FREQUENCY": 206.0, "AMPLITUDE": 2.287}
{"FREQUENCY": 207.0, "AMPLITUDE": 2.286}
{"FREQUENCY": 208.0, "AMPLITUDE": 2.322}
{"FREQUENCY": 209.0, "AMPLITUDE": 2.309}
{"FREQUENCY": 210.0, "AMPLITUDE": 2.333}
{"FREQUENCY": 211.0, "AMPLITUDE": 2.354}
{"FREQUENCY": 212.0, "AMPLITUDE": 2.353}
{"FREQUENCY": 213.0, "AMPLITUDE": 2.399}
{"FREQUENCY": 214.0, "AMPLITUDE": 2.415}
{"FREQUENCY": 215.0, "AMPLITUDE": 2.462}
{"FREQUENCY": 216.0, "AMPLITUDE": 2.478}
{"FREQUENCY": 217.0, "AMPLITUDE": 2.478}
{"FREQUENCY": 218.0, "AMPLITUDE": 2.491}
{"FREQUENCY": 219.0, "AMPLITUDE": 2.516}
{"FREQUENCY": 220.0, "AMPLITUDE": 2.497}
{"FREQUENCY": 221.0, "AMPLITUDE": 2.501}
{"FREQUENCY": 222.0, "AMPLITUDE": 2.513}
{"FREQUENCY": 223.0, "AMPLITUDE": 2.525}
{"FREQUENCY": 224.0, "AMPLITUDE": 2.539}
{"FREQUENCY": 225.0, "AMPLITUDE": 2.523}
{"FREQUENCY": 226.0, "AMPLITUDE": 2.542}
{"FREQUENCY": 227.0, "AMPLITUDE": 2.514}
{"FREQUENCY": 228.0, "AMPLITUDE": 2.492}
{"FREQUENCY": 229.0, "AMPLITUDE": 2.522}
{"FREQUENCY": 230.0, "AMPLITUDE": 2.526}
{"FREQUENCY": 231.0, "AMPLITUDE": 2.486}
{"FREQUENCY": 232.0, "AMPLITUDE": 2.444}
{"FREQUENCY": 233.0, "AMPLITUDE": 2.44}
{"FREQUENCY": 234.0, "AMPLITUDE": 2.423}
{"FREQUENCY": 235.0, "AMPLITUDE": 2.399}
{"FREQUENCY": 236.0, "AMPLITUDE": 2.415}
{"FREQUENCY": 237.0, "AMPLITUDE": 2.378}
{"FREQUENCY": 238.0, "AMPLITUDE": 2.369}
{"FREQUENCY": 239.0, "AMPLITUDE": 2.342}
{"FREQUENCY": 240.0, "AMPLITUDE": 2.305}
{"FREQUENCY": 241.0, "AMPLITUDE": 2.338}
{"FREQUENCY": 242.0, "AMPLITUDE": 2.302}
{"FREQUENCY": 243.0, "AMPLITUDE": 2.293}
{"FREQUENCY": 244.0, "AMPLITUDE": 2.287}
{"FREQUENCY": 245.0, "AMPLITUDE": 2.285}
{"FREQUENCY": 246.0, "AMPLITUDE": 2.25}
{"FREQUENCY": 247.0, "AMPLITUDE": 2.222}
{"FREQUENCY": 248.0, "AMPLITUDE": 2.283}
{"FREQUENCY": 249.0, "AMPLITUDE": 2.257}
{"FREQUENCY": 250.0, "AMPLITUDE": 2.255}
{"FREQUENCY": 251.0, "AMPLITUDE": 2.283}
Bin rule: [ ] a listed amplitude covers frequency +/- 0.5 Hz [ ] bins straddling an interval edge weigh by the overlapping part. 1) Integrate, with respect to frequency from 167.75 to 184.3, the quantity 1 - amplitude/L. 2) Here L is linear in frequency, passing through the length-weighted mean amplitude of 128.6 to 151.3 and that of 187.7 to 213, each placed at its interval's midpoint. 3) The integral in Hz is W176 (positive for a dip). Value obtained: 7.6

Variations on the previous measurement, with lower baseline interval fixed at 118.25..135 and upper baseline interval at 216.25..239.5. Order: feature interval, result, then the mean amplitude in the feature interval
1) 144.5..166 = 4.7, 1.66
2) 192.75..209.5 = 1.3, 2.16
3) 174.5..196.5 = 6.8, 1.57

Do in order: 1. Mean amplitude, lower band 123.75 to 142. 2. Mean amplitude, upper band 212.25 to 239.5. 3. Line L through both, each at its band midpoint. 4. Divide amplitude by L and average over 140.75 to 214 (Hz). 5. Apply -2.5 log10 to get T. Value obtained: 0.28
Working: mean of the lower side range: 1.98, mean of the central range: 1.71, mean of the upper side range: 2.47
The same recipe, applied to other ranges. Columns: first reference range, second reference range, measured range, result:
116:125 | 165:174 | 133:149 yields -0.223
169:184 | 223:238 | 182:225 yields -0.204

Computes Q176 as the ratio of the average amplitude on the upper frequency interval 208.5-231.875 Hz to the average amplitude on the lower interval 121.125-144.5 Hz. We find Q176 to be 1.25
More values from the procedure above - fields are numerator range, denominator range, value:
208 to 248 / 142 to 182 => 1.67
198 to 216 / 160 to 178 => 2.07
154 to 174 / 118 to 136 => 0.64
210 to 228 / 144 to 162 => 1.40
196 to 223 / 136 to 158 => 1.23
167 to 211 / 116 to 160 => 0.87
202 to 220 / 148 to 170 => 1.58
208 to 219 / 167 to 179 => 2.38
